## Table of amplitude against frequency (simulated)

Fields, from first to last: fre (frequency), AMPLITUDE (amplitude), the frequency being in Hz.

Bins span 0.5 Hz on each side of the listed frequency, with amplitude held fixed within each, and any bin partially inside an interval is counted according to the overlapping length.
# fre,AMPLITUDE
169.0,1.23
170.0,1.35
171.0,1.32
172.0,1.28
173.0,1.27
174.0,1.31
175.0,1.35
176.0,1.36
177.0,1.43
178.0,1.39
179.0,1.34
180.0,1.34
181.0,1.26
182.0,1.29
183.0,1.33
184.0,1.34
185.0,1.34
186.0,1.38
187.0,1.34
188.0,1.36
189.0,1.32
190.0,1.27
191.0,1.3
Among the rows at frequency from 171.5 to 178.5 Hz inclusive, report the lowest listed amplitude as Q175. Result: 1.27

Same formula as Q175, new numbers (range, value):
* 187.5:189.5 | 1.32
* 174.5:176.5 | 1.35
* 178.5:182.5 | 1.26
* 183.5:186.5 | 1.34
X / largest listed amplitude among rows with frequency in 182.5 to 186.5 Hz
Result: 1.38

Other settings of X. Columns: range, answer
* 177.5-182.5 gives 1.39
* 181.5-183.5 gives 1.33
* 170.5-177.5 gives 1.43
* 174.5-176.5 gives 1.36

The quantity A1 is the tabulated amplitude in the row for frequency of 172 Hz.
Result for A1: 1.28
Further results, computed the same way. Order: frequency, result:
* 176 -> 1.36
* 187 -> 1.34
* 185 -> 1.34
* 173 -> 1.27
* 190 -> 1.27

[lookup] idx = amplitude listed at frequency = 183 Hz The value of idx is 1.33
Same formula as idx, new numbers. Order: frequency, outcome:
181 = 1.26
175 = 1.35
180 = 1.34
